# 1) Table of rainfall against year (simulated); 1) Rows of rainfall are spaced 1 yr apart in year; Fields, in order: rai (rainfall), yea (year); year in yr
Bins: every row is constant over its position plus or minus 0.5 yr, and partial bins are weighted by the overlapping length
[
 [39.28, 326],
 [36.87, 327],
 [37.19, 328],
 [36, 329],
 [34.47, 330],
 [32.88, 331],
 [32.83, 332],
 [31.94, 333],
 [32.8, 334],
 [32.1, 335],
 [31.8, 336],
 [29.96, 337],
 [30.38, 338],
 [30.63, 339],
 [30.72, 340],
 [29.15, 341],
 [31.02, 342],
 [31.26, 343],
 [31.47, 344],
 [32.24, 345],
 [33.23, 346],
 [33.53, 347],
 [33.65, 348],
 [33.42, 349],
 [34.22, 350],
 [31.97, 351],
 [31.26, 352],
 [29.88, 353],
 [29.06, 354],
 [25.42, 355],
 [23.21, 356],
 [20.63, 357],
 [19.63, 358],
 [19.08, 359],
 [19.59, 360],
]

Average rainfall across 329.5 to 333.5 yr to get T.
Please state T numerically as 33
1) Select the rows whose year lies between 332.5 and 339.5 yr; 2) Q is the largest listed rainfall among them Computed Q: 32.8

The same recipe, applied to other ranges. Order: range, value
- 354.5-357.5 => 25.42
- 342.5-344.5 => 31.47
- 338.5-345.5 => 32.24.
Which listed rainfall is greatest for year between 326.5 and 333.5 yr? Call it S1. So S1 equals 37.19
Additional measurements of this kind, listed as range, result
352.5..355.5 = 29.88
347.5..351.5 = 34.22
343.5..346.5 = 33.23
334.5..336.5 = 32.1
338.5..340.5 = 30.72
